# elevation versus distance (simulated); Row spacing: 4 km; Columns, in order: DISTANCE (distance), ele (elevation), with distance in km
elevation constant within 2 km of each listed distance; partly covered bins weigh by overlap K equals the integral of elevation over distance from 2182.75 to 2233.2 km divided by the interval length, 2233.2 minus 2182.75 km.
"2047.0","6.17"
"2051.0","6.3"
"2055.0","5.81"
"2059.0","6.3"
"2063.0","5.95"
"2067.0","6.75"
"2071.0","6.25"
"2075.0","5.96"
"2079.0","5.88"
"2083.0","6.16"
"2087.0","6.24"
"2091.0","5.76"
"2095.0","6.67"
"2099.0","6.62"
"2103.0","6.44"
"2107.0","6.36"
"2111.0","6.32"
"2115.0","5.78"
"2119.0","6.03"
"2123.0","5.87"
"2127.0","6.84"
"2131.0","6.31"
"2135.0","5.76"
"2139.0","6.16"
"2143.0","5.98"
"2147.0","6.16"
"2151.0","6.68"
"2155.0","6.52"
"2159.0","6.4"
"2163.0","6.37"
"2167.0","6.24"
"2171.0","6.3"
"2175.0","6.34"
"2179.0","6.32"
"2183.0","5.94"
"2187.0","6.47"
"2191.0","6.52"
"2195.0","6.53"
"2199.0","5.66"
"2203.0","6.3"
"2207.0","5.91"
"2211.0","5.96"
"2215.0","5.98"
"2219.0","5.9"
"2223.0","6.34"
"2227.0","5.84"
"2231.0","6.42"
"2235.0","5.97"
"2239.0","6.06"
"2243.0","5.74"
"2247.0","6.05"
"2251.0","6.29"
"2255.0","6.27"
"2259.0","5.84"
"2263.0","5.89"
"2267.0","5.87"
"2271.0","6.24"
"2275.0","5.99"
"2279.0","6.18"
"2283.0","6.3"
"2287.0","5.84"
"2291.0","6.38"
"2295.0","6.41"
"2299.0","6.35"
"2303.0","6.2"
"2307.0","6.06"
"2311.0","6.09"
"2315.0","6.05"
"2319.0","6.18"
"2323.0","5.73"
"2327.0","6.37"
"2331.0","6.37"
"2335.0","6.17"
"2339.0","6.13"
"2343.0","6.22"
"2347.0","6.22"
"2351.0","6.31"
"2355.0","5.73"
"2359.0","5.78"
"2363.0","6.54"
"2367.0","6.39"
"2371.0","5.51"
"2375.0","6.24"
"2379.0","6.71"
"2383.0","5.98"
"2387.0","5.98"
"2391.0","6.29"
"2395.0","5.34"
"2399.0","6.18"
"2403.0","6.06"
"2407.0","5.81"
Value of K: 6.14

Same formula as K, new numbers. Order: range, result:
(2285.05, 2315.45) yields 6.18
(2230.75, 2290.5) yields 6.06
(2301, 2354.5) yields 6.15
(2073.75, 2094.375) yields 6.05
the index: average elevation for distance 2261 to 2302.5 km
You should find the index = 6.15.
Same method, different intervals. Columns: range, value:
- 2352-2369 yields 6.12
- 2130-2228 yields 6.2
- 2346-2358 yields 6.05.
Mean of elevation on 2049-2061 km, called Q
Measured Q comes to 6.14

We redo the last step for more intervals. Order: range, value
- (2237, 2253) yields 6.04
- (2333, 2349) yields 6.19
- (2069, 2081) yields 6.03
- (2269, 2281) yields 6.14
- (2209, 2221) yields 5.95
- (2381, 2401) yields 5.95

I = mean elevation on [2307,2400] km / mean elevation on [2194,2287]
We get 1.01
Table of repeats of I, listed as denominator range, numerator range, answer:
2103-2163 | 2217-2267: 0.97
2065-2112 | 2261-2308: 0.98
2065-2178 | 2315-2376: 0.98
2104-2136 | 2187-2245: 0.99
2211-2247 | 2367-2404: 1.00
